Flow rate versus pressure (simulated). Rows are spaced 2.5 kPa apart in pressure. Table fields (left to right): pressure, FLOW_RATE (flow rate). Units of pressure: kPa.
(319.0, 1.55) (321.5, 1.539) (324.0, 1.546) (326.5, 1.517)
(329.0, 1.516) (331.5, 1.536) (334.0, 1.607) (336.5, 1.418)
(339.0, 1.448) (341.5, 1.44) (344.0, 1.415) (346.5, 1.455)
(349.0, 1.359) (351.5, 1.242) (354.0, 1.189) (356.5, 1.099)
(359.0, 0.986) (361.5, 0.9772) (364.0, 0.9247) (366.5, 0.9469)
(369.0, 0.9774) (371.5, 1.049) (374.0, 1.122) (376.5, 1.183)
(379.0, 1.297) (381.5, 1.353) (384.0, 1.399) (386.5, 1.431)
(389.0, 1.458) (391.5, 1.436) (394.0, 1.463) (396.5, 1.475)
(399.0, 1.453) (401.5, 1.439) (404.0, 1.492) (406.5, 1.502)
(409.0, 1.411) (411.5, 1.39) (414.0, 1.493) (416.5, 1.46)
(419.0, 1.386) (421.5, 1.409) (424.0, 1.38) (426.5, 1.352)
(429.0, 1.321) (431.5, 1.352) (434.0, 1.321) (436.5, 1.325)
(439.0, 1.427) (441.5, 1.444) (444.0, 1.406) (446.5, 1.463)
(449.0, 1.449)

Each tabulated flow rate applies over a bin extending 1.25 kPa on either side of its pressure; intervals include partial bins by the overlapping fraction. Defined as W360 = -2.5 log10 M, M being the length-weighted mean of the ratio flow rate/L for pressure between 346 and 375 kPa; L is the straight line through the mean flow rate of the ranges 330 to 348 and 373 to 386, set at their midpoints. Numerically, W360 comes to 0.24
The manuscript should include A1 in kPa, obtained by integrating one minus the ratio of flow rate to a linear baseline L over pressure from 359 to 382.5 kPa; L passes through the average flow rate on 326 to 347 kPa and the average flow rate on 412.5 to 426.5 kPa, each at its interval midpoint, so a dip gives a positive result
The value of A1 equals 6.0 kPa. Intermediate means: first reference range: 1.48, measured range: 1.08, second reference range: 1.42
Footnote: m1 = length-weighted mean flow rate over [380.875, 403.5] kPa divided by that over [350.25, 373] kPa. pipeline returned 1.38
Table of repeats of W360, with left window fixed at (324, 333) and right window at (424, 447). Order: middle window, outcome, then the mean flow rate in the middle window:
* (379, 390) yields 0.04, 1.4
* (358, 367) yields 0.47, 0.959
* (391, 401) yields -0.02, 1.46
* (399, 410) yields -0.03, 1.46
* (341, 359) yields 0.17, 1.29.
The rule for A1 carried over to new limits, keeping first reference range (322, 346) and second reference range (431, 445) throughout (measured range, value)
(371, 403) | 1.7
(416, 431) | 0.2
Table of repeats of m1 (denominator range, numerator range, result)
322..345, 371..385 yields 0.83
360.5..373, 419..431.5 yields 1.40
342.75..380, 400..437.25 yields 1.22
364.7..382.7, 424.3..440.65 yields 1.20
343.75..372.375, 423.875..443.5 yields 1.21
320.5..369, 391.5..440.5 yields 1.08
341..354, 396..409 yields 1.08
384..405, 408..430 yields 0.96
